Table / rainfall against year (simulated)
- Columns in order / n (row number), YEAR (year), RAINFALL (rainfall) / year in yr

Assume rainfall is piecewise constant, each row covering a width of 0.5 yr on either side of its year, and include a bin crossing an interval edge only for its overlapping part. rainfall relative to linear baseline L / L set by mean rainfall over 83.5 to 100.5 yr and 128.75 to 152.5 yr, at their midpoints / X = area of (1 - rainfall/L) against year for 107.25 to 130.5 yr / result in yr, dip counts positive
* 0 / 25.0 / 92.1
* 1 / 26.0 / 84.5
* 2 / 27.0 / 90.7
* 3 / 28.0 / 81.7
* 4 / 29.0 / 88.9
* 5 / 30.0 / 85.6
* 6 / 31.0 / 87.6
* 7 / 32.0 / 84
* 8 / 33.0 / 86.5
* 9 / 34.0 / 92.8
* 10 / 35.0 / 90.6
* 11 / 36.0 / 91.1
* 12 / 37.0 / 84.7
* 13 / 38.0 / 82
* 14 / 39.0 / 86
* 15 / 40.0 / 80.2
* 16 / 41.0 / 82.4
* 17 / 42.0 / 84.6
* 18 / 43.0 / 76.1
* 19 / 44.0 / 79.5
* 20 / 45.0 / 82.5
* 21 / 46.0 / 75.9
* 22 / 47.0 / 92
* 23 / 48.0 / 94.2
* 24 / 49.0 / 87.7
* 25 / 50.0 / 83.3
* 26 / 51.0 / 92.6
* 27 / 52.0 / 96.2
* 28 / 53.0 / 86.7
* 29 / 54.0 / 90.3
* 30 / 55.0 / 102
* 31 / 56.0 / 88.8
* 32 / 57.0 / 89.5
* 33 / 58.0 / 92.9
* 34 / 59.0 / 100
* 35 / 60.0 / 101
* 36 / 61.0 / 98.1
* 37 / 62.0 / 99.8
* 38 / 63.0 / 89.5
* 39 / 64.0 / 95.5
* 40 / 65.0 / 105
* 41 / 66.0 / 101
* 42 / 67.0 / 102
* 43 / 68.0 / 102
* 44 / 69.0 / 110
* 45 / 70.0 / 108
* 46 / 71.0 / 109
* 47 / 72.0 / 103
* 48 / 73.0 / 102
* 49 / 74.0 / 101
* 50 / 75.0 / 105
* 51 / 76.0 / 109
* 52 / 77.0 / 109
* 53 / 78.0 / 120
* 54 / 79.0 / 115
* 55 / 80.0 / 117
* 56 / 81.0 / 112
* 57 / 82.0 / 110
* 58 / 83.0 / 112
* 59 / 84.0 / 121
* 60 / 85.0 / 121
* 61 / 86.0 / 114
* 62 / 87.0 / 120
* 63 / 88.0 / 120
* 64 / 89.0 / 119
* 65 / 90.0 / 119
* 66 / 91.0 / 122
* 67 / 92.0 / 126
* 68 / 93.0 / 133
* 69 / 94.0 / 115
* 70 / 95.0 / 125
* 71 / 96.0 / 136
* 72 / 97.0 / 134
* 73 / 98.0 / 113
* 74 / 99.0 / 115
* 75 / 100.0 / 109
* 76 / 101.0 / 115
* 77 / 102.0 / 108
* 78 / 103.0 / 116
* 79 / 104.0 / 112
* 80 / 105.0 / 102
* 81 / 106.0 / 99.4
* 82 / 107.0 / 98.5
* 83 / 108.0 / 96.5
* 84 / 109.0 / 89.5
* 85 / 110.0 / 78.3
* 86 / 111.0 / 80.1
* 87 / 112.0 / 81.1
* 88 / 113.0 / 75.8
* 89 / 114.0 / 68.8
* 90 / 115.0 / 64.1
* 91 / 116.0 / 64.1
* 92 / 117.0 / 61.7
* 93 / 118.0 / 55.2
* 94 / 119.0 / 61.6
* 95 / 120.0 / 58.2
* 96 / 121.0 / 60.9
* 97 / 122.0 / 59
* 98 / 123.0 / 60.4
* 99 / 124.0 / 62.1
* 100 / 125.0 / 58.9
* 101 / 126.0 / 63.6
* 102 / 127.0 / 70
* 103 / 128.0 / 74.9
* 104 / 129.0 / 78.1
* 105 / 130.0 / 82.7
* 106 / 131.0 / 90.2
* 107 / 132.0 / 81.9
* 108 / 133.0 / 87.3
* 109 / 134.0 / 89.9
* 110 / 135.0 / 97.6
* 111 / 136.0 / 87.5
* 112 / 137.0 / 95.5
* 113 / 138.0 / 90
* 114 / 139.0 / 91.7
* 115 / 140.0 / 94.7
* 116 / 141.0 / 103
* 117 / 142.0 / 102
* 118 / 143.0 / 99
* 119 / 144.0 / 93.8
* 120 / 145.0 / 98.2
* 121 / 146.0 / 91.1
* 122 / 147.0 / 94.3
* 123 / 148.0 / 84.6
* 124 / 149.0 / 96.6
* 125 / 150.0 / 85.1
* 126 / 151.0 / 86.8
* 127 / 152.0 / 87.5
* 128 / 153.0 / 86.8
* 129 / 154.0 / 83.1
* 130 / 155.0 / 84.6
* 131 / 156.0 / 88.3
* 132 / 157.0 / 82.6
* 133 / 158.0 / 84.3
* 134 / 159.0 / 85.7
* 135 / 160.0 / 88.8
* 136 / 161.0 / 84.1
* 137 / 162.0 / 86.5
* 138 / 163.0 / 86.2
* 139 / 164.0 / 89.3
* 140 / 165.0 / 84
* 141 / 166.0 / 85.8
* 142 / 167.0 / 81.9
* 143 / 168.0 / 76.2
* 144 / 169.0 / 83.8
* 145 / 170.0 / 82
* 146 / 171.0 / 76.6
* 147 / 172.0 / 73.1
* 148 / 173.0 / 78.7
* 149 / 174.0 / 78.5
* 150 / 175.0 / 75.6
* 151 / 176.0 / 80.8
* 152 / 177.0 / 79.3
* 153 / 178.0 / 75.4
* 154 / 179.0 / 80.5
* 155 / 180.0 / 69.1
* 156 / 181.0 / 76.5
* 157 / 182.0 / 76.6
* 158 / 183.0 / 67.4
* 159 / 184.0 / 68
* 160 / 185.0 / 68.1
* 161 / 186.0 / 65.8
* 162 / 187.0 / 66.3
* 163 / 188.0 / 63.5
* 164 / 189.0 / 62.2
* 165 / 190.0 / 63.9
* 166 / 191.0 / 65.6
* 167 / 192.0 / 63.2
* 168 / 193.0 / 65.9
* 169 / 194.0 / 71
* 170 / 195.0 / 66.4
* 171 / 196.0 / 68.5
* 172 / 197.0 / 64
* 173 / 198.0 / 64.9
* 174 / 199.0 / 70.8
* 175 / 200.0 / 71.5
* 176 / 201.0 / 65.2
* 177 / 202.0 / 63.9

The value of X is 7.7 yr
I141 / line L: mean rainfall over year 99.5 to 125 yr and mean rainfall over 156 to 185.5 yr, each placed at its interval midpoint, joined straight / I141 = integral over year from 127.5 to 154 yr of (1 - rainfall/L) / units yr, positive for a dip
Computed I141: -3.3 yr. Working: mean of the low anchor 81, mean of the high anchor 79.6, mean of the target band 90.3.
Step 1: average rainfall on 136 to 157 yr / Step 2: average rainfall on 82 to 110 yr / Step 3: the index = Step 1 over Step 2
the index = 0.8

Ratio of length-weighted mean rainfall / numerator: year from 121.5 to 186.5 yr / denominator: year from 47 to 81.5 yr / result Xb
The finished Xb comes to 0.82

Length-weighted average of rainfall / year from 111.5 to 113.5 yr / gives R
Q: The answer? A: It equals 78.4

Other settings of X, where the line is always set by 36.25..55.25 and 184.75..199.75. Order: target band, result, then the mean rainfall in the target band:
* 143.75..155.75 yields -2.9 yr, 89.3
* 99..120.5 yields -2.4 yr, 86.2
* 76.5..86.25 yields -4.1 yr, 115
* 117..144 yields -1.7 yr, 79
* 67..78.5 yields -3.4 yr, 107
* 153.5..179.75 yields -4.7 yr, 82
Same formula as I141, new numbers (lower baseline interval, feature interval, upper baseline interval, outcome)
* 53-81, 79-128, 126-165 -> -0.12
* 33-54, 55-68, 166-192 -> -1.98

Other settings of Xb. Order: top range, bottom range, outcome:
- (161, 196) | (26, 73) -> 0.81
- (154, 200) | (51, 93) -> 0.71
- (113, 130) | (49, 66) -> 0.69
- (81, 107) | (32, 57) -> 1.34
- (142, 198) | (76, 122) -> 0.78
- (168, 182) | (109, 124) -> 1.16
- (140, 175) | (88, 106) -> 0.73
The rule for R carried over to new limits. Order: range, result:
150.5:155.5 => 85.8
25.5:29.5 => 86.4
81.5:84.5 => 114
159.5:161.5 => 86.4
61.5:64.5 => 94.9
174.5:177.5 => 78.6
